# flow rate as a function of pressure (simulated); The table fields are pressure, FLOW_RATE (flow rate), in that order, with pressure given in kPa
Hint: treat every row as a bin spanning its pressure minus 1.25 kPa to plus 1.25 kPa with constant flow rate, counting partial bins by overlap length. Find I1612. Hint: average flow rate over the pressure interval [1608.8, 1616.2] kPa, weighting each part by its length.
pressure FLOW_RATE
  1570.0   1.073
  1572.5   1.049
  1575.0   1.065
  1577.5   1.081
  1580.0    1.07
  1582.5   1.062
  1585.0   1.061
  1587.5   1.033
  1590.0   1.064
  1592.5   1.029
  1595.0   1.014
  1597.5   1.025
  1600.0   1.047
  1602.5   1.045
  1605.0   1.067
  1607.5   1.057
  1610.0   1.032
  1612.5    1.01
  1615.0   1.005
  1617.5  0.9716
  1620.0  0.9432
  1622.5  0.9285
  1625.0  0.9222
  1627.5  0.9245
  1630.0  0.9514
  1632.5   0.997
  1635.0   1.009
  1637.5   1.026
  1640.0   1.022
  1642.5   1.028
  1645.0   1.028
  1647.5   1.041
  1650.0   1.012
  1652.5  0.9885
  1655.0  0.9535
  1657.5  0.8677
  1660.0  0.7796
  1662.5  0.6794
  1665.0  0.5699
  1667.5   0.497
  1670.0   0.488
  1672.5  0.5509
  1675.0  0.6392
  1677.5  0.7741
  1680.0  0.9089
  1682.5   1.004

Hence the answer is 1.02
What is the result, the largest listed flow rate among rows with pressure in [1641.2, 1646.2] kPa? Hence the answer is 1.028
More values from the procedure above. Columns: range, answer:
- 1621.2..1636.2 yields 1.009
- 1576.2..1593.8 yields 1.081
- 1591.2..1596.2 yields 1.029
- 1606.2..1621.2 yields 1.057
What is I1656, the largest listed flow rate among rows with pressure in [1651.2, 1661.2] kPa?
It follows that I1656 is 0.9885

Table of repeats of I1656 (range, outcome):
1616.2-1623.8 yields 0.9716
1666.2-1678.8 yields 0.7741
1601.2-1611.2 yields 1.067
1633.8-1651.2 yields 1.041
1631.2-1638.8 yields 1.026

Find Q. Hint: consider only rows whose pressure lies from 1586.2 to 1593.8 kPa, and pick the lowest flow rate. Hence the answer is 1.029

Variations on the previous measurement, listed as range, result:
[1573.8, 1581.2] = 1.065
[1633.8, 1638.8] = 1.009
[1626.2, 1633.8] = 0.9245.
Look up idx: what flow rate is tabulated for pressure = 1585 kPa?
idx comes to 1.061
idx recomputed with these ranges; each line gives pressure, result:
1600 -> 1.047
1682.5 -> 1.004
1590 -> 1.064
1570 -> 1.073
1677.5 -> 0.7741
